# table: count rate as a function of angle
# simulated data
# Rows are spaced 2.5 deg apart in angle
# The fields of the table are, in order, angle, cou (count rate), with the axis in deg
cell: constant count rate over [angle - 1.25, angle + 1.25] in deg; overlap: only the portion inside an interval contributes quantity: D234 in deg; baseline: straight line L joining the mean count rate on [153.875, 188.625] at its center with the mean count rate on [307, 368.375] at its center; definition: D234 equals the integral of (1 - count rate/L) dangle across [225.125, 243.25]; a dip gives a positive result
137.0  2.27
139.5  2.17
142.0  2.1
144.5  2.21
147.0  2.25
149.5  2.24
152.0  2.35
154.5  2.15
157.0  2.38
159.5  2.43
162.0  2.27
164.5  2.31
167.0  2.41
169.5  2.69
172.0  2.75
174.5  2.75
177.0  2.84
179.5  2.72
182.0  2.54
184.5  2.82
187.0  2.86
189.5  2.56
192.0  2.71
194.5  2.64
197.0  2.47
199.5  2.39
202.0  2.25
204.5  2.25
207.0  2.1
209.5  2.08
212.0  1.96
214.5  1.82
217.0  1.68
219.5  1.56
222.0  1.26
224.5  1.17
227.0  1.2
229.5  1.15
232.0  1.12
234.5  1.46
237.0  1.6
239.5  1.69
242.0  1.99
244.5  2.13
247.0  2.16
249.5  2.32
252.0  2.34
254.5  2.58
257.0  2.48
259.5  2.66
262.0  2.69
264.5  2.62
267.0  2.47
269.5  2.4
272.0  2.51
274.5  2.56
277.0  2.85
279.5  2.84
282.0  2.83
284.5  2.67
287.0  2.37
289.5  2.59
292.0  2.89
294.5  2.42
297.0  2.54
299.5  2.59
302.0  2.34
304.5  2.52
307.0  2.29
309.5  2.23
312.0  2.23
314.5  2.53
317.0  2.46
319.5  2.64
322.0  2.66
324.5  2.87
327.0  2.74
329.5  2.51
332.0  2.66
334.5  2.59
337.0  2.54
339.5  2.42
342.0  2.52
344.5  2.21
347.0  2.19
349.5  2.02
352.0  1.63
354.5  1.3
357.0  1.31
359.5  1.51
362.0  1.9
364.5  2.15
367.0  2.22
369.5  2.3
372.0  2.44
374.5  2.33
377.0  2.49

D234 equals 7.4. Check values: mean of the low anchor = 2.57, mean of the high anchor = 2.25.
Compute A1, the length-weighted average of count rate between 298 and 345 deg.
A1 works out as 2.51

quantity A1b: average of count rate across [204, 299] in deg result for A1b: 2.16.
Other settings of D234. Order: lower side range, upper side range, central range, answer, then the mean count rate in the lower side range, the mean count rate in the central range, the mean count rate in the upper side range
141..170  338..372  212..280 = 3.81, 2.31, 2.04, 2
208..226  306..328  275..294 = -4.00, 1.65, 2.7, 2.52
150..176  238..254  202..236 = 9.27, 2.45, 1.62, 2.12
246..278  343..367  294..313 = -1.61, 2.51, 2.4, 1.83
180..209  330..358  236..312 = -4.29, 2.5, 2.44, 2.14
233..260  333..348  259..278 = -3.59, 2.1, 2.59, 2.42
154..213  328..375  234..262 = 2.10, 2.48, 2.17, 2.14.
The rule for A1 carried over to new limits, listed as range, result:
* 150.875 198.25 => 2.56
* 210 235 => 1.46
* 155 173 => 2.45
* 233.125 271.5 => 2.24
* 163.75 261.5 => 2.17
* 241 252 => 2.18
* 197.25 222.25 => 1.98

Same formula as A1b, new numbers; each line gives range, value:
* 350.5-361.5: 1.48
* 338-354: 2.13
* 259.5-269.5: 2.58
